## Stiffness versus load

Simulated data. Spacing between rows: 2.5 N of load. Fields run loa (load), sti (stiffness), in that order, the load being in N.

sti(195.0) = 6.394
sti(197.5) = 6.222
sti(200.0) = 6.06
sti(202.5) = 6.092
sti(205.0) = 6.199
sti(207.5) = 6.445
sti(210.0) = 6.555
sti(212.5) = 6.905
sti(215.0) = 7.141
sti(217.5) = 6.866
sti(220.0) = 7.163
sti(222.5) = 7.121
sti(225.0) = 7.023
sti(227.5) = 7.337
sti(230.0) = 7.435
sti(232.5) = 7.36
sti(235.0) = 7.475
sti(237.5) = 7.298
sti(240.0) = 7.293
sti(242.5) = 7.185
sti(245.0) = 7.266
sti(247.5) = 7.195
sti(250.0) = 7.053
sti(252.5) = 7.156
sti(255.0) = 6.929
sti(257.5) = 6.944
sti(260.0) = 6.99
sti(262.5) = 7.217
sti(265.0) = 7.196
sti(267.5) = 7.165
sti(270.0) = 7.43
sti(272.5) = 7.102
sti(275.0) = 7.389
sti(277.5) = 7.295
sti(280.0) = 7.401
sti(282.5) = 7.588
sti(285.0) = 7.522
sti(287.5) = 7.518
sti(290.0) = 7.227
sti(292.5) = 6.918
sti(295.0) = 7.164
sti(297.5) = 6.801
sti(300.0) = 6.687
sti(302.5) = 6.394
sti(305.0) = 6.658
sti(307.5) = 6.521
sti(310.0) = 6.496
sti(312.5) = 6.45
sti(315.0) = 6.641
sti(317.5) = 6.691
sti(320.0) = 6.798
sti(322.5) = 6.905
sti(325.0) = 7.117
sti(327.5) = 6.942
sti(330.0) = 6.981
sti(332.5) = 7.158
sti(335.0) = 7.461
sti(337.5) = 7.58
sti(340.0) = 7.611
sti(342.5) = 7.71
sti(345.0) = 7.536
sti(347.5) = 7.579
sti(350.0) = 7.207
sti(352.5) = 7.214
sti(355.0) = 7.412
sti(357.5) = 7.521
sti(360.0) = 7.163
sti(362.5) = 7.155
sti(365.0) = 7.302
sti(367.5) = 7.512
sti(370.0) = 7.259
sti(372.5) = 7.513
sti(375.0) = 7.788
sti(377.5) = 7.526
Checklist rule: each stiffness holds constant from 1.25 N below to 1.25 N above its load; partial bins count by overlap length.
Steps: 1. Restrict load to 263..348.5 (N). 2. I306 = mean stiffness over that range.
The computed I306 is 7.11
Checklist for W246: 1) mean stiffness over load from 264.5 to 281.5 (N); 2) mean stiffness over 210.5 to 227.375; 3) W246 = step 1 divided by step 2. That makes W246 1.0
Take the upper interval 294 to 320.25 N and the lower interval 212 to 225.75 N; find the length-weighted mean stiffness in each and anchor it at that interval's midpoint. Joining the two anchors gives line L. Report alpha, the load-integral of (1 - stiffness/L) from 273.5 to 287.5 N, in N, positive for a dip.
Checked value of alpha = -1.38 N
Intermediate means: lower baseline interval 7.04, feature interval 7.44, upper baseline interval 6.65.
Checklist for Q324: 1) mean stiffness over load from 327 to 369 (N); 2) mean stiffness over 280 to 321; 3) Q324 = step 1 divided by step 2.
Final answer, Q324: 1.07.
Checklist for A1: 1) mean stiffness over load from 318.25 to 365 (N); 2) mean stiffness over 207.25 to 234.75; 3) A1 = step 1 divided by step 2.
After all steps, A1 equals 1.03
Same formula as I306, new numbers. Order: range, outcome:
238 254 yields 7.19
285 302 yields 7.06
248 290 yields 7.24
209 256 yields 7.15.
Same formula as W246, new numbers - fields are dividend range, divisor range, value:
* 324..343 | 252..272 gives 1.03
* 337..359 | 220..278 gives 1.04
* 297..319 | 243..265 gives 0.93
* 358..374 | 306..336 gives 1.07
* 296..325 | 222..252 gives 0.92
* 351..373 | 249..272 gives 1.03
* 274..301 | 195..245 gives 1.05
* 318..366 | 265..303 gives 1.01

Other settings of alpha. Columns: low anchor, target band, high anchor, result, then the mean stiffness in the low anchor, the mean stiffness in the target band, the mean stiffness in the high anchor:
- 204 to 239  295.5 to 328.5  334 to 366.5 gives 2.7 N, 7.03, 6.71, 7.42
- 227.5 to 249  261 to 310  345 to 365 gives 1.5 N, 7.31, 7.1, 7.33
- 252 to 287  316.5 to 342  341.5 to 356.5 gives 0.8 N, 7.25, 7.15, 7.44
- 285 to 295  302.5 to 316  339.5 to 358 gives 1.4 N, 7.25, 6.54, 7.47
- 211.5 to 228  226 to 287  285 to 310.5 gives -2.4 N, 7.07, 7.26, 6.88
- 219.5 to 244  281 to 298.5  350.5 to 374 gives 0.1 N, 7.27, 7.26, 7.34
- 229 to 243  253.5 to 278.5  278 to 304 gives 0.2 N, 7.35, 7.16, 7.12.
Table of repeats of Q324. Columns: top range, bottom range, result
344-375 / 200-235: 1.07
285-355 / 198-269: 1.01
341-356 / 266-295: 1.02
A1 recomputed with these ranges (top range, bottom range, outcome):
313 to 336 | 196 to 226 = 1.05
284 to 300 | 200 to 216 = 1.10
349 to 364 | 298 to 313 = 1.11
